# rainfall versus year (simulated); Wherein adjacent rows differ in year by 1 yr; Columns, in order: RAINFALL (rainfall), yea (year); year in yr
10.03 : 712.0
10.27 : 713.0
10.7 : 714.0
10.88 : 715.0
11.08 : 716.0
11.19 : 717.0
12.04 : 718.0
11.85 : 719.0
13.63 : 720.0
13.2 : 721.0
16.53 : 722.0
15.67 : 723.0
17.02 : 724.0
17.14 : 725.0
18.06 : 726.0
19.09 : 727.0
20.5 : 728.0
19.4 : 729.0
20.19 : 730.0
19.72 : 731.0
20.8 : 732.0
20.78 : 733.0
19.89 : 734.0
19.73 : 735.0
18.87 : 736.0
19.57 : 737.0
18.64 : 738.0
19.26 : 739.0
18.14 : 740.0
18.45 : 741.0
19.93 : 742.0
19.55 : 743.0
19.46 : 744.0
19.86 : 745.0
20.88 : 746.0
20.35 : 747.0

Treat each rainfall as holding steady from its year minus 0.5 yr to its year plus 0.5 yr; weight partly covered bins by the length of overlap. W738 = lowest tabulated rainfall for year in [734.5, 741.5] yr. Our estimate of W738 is 18.14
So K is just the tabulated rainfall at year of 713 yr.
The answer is 10.27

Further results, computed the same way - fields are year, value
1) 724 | 17.02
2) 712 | 10.03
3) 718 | 12.04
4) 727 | 19.09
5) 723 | 15.67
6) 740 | 18.14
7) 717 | 11.19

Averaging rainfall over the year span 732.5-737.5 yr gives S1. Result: 19.8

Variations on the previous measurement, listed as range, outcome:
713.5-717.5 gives 11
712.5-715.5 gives 10.6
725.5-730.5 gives 19.4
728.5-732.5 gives 20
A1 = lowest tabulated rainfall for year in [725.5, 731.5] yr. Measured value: 18.06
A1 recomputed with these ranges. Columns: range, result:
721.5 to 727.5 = 15.67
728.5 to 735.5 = 19.4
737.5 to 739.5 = 18.64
